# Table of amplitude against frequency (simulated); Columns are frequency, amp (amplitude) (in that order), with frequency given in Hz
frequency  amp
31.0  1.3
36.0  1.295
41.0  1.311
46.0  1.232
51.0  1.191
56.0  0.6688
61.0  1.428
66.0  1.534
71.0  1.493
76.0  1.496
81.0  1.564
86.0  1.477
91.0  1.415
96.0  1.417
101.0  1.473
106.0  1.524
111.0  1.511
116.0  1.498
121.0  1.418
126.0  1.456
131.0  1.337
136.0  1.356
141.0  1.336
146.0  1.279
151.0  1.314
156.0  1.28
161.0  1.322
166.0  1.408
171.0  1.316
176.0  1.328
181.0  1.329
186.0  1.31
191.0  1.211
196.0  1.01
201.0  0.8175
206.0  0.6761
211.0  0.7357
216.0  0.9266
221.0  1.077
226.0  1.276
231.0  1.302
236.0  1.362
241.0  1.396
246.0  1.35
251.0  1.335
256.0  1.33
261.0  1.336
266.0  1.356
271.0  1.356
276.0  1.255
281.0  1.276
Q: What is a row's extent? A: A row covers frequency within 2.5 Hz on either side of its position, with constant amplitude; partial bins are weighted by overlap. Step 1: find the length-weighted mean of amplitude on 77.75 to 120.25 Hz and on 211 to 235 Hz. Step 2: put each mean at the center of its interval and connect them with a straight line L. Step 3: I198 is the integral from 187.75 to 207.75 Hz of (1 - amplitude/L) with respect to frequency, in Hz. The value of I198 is 4.05 Hz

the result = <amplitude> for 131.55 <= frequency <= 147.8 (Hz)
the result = 1.33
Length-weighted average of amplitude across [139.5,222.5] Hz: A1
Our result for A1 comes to 1.16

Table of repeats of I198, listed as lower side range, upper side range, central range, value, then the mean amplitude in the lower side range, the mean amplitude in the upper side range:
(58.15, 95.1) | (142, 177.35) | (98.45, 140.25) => -1.3 Hz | 1.48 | 1.32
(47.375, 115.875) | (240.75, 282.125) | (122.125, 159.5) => 1.0 Hz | 1.4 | 1.33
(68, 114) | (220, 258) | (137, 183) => 2.6 Hz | 1.49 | 1.31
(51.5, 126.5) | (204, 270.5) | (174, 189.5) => -0.4 Hz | 1.42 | 1.2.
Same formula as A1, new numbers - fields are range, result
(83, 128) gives 1.47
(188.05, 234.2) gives 1.01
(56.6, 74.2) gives 1.4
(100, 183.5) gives 1.38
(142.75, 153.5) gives 1.3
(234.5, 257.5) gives 1.36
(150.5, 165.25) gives 1.32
